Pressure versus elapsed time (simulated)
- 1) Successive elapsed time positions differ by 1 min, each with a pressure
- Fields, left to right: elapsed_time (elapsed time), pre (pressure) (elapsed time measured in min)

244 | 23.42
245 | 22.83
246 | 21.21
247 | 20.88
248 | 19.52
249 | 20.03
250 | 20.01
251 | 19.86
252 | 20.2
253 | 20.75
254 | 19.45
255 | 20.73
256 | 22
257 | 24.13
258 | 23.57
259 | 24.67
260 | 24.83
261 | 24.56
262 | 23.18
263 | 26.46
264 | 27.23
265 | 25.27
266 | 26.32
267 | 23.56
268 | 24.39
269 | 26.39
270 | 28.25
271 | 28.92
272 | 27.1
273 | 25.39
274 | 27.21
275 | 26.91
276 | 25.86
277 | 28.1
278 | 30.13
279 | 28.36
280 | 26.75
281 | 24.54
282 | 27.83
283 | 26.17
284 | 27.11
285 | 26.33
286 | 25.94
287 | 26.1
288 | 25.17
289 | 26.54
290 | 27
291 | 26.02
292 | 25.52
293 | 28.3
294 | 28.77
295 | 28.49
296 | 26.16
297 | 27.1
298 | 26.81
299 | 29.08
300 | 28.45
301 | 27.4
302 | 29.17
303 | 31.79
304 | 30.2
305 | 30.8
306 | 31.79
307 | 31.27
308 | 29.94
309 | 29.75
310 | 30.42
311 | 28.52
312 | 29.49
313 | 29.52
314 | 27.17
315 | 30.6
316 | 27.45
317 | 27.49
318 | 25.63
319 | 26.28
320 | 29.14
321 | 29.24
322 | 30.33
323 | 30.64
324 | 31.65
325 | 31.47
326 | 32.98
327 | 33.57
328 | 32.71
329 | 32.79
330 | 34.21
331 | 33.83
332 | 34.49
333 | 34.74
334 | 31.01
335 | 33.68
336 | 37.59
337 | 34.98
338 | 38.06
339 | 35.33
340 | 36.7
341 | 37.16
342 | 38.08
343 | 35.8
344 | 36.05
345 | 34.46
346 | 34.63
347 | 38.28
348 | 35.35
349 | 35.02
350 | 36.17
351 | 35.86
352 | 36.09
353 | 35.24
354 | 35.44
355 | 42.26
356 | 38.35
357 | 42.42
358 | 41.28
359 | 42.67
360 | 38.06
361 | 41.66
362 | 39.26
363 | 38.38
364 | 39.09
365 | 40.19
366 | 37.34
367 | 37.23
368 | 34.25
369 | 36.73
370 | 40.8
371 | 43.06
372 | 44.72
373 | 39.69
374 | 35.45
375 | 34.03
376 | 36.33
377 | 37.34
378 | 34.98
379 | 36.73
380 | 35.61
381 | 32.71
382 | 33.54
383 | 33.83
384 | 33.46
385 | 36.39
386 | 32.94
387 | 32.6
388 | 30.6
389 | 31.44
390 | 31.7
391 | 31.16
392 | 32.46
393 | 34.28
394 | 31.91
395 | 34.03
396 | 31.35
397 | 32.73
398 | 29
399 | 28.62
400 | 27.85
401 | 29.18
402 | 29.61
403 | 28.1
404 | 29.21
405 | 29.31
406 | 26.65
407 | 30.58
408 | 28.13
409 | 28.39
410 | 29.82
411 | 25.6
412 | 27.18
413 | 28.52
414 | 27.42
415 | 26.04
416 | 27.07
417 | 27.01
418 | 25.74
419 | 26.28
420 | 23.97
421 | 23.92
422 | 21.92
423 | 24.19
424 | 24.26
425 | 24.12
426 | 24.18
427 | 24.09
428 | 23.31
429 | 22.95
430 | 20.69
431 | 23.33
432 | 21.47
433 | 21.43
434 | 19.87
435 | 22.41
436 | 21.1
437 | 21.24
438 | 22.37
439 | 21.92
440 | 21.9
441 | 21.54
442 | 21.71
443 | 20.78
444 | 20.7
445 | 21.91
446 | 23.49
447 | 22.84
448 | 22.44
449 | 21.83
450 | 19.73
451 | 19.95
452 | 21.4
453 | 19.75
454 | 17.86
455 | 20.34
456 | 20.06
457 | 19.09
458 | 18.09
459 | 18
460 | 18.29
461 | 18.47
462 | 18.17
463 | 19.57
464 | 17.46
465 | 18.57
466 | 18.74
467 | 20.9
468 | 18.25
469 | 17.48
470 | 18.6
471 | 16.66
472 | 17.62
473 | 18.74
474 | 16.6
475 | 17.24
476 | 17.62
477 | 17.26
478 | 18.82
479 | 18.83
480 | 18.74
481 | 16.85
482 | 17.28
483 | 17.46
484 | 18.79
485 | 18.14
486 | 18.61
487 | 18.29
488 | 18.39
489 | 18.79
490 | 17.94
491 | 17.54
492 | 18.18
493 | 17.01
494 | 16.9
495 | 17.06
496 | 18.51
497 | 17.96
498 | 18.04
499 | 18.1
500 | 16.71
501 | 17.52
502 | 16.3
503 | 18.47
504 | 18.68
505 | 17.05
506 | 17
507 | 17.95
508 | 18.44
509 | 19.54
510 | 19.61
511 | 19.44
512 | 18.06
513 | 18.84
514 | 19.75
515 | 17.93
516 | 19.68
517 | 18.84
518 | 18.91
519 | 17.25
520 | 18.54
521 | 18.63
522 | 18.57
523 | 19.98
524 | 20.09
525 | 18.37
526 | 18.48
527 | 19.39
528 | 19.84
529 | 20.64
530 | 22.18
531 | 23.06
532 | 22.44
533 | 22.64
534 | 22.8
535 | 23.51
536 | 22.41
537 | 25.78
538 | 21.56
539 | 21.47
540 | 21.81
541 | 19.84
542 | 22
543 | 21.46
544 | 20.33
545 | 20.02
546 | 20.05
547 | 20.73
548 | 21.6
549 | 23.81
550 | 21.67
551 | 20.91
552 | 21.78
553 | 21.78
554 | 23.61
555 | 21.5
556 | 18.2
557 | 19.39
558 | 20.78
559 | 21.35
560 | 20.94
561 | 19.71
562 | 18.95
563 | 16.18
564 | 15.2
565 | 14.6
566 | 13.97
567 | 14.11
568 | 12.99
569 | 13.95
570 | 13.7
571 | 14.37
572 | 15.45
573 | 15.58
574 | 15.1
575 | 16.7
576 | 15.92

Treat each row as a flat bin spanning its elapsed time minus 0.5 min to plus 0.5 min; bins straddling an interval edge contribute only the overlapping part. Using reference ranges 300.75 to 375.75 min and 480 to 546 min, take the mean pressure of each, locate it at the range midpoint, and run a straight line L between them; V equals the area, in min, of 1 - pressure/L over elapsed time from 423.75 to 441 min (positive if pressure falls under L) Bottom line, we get 2.6 min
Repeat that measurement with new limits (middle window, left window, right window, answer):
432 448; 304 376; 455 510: 0.93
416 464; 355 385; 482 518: 9.86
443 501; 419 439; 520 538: 8.71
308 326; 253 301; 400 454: -2.59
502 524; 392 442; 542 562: 3.77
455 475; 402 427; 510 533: 4.18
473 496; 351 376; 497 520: 4.00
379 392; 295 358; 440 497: -2.99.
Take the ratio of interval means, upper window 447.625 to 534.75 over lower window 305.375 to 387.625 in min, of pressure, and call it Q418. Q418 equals 0.5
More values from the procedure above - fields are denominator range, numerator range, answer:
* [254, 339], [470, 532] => 0.65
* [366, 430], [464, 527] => 0.59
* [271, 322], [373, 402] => 1.18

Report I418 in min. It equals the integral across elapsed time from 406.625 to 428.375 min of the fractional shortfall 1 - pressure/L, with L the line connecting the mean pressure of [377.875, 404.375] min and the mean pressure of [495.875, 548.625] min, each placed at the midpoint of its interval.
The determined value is 2.67 min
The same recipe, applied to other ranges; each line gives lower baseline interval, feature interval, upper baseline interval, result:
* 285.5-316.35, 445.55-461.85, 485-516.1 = 0.4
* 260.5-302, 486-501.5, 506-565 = 2.5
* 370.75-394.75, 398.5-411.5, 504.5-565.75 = 1.6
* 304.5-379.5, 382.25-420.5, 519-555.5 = 1.2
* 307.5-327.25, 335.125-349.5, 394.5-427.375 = -3.6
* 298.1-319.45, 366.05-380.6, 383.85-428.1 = -4.5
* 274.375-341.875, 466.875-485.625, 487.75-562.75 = 3.5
